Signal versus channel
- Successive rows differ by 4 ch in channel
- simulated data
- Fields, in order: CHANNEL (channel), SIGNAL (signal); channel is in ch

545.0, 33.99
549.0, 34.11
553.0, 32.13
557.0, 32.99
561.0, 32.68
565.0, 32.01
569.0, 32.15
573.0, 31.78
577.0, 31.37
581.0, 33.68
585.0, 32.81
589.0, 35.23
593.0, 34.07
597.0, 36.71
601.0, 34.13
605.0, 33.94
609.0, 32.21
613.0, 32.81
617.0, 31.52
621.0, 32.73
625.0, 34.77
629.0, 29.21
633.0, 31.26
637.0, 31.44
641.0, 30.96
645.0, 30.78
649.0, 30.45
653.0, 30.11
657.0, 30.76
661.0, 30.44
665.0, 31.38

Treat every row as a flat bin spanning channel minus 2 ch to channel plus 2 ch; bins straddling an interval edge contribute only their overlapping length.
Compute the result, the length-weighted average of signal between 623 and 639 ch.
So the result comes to 31.7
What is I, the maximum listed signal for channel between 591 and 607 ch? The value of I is 36.71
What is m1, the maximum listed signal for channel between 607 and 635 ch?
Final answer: 34.77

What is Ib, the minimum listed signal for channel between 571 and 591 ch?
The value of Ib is 31.37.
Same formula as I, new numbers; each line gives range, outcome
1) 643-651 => 30.78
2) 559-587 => 33.68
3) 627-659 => 31.44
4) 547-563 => 34.11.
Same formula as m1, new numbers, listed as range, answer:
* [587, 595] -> 35.23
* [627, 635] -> 31.26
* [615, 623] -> 32.73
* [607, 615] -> 32.81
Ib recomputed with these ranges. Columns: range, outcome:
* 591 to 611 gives 32.21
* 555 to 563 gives 32.68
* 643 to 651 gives 30.45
